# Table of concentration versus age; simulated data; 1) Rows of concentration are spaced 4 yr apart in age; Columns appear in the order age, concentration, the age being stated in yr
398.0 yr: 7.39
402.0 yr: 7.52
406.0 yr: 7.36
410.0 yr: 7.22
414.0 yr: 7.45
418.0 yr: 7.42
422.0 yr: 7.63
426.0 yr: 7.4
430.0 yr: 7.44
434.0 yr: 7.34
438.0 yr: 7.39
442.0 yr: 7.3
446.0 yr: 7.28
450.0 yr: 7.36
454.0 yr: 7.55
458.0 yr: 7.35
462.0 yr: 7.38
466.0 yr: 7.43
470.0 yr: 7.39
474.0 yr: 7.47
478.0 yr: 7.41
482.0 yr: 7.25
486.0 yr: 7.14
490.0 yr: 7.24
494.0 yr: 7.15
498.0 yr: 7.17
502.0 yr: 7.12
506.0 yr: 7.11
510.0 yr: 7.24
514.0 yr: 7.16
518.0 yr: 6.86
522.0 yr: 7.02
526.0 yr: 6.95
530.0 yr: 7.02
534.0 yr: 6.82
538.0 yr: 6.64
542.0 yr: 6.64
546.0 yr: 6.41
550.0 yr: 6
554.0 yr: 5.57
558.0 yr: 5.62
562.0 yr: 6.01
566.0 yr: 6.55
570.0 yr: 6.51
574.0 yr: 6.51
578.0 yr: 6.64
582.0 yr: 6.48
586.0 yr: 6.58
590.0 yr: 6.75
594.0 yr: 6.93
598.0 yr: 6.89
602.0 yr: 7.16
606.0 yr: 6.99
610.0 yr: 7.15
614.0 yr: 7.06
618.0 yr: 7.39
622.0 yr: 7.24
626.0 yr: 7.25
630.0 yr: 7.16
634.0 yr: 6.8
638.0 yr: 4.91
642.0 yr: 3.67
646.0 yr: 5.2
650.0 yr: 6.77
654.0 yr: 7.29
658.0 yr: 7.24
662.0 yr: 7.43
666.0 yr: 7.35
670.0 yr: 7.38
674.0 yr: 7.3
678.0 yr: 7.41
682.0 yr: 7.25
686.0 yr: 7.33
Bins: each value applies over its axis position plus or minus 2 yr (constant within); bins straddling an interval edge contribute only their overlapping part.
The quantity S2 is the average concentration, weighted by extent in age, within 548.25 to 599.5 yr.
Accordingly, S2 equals 6.38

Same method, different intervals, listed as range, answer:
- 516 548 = 6.79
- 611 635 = 7.16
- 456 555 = 7.01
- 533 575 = 6.28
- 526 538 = 6.88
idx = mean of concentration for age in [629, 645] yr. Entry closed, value 5.51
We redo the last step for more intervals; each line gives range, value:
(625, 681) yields 6.65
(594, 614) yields 7.04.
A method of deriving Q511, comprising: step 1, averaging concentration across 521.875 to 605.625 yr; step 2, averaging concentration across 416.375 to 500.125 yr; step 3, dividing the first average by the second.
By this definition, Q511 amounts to 0.89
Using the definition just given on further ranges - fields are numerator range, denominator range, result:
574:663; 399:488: 0.90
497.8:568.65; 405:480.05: 0.90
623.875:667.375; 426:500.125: 0.88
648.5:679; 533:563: 1.17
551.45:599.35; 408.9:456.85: 0.87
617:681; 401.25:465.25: 0.91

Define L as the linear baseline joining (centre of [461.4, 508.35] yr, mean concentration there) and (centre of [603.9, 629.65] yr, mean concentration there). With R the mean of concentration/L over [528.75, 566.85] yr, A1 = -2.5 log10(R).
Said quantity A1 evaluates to 0.148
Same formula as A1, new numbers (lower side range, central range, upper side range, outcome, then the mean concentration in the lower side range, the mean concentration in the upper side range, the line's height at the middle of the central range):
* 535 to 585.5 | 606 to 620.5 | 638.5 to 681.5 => -0.107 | 6.32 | 6.66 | 6.5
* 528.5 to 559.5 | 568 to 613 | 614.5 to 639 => -0.022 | 6.34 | 6.88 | 6.65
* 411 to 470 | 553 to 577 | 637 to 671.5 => 0.107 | 7.4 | 6.39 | 6.81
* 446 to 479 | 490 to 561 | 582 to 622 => 0.074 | 7.41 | 6.98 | 7.21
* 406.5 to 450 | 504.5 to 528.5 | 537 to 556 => -0.085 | 7.38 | 6.23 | 6.52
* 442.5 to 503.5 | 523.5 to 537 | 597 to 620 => 0.049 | 7.31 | 7.12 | 7.23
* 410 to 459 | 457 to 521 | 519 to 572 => -0.046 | 7.4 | 6.45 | 6.94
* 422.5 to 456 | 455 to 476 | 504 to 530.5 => -0.019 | 7.39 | 7.05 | 7.28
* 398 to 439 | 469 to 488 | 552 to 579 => -0.063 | 7.42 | 6.19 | 6.91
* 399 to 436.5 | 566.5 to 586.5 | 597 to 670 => 0.060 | 7.42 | 6.74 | 6.92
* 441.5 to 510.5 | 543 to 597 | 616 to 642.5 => 0.072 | 7.3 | 6.5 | 6.81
